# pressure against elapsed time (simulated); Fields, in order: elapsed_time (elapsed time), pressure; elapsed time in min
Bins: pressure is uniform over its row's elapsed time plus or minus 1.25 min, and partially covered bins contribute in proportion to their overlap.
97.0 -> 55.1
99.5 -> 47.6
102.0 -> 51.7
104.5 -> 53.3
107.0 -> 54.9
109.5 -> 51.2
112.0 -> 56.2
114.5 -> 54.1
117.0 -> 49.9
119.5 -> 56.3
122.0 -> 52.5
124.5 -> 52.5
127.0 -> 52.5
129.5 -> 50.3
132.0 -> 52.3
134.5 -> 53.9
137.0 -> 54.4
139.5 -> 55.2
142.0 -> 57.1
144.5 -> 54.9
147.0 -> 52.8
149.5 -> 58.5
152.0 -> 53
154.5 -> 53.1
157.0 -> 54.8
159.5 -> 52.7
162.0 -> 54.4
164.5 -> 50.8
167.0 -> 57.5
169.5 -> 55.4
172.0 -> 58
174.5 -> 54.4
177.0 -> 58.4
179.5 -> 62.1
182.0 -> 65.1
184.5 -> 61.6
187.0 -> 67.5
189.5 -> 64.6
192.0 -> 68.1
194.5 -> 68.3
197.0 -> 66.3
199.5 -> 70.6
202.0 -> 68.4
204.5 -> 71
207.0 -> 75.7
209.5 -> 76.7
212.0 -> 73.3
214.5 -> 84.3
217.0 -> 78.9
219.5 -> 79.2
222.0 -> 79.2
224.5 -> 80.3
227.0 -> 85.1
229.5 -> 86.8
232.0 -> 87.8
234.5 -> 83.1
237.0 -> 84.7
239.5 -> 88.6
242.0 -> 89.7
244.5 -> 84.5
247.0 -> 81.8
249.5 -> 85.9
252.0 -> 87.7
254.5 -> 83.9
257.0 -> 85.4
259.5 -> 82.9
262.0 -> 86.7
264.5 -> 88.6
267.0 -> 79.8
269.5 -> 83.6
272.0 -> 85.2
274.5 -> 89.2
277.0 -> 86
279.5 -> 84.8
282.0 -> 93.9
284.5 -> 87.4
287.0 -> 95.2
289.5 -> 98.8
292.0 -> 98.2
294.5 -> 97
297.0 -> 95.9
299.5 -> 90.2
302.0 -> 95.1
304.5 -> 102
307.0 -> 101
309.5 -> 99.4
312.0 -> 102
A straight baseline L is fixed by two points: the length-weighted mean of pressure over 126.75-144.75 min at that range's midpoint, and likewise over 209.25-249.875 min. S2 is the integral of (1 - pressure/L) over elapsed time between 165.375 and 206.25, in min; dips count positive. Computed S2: 3.5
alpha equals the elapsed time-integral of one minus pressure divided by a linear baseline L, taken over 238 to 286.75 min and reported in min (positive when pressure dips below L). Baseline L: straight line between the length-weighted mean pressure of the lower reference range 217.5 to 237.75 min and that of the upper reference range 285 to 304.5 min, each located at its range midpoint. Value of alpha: 1.8 min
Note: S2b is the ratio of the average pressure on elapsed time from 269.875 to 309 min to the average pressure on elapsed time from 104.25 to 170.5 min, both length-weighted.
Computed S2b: 1.7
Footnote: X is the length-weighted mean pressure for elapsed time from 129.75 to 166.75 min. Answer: 54.1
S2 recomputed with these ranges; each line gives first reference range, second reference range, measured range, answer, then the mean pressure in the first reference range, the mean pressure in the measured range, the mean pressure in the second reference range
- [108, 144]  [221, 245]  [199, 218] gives 0.7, 53.5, 75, 85.1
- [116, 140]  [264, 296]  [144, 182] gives 3.5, 52.9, 55.7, 89.9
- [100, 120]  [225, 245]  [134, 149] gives 1.6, 53.1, 54.9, 86.1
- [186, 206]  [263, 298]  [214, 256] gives -3.2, 68.2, 84.2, 90.2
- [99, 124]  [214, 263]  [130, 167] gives 4.6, 52.9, 54.2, 84.3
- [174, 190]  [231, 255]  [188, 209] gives -0.2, 62.2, 69.4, 85.8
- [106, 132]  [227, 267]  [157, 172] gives 2.3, 53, 54.5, 85.7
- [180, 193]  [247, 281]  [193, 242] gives -3.5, 65.1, 78.6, 85.3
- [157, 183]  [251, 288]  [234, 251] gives -1.5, 56.7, 85.6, 86.6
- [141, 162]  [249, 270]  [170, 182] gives 0.5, 54.6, 58.8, 85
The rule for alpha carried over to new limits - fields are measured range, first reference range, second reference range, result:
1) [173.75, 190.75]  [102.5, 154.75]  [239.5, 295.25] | 1.2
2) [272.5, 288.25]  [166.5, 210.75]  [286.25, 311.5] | 0.5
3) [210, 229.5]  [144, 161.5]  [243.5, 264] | -1.5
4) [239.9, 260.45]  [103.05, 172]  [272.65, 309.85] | -0.5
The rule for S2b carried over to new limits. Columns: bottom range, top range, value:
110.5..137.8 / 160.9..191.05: 1.12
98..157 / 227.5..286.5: 1.61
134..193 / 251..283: 1.50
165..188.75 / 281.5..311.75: 1.61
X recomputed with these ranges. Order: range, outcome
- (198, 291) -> 83.6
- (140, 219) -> 62.9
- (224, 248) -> 85.4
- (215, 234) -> 82.6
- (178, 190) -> 64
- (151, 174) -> 54.4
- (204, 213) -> 74.5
